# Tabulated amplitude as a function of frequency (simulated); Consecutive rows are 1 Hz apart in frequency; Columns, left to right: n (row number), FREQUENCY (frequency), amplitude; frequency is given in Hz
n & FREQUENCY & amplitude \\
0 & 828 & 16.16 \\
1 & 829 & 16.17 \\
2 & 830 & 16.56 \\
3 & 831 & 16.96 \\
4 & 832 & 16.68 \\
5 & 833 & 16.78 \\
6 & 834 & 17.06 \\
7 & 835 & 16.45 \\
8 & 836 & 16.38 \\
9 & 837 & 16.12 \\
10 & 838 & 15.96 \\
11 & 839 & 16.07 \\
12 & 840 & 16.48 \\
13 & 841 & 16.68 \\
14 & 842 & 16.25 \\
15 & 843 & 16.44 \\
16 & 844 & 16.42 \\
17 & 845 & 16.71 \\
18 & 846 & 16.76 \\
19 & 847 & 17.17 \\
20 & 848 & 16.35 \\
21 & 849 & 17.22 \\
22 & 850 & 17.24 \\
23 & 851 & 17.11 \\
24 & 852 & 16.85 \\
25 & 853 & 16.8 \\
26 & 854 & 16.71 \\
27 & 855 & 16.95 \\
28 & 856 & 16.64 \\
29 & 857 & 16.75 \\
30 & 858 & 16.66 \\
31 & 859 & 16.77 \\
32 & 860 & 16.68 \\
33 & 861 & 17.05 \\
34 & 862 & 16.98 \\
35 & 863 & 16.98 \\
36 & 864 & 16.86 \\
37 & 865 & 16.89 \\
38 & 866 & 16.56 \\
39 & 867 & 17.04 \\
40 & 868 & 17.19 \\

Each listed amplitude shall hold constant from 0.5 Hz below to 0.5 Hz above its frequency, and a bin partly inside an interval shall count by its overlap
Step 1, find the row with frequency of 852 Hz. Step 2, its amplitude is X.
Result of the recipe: 16.85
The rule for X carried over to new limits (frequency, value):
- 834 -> 17.06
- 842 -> 16.25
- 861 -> 17.05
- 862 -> 16.98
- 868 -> 17.19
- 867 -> 17.04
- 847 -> 17.17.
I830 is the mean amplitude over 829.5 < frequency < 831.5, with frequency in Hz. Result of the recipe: 16.8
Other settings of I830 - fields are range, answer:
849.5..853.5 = 17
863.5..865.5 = 16.9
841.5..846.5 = 16.5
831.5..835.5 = 16.7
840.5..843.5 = 16.5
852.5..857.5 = 16.8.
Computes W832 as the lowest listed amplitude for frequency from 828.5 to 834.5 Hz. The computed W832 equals 16.17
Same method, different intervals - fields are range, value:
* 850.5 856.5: 16.64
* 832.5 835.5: 16.45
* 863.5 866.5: 16.56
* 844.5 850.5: 16.35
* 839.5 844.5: 16.25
